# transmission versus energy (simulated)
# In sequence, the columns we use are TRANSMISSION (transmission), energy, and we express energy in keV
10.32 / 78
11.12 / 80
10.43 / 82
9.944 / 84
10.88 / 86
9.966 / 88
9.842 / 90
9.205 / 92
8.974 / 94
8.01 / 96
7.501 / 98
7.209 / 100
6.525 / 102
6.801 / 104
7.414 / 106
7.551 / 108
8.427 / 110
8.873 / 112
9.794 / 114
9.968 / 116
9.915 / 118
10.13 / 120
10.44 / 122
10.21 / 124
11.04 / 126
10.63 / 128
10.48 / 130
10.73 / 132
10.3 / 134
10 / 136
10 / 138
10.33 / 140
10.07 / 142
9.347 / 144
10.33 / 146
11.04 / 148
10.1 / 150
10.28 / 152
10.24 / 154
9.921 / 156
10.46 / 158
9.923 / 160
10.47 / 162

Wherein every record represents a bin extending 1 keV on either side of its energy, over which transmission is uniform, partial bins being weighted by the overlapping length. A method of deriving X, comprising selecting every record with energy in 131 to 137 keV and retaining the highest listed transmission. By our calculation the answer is 10.73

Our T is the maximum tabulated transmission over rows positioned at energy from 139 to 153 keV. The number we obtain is 11.04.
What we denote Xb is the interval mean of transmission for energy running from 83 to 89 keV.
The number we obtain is 10.3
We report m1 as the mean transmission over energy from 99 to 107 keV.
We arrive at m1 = 6.99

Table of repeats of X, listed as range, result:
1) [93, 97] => 8.974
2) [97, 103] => 7.501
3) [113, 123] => 10.44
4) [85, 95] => 10.88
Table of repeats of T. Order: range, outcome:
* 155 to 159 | 10.46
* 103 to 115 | 9.794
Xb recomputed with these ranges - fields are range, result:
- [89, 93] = 9.52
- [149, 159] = 10.2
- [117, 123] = 10.2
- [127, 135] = 10.5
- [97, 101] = 7.36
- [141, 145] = 9.71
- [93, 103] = 7.64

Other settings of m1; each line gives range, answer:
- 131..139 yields 10.3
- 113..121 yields 9.95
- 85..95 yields 9.77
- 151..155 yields 10.3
